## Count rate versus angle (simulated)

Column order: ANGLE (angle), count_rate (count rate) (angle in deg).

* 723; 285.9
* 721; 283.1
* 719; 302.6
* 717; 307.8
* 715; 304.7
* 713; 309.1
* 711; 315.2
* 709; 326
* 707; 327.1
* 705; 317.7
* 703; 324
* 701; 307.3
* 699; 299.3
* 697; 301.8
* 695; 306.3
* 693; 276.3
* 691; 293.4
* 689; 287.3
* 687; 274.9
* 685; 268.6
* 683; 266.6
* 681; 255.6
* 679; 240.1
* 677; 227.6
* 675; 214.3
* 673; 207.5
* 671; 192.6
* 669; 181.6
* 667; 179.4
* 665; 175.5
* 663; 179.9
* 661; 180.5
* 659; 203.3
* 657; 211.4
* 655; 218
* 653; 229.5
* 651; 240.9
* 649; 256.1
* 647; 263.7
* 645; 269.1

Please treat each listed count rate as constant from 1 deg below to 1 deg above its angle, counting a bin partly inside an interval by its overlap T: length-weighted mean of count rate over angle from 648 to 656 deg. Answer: 236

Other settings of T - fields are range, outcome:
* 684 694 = 280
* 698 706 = 312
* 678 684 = 254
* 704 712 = 322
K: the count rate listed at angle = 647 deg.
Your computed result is 263.7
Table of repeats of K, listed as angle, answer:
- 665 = 175.5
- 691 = 293.4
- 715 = 304.7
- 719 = 302.6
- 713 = 309.1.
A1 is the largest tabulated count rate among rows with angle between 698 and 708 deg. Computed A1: 327.1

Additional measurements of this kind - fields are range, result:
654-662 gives 218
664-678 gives 227.6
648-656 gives 256.1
